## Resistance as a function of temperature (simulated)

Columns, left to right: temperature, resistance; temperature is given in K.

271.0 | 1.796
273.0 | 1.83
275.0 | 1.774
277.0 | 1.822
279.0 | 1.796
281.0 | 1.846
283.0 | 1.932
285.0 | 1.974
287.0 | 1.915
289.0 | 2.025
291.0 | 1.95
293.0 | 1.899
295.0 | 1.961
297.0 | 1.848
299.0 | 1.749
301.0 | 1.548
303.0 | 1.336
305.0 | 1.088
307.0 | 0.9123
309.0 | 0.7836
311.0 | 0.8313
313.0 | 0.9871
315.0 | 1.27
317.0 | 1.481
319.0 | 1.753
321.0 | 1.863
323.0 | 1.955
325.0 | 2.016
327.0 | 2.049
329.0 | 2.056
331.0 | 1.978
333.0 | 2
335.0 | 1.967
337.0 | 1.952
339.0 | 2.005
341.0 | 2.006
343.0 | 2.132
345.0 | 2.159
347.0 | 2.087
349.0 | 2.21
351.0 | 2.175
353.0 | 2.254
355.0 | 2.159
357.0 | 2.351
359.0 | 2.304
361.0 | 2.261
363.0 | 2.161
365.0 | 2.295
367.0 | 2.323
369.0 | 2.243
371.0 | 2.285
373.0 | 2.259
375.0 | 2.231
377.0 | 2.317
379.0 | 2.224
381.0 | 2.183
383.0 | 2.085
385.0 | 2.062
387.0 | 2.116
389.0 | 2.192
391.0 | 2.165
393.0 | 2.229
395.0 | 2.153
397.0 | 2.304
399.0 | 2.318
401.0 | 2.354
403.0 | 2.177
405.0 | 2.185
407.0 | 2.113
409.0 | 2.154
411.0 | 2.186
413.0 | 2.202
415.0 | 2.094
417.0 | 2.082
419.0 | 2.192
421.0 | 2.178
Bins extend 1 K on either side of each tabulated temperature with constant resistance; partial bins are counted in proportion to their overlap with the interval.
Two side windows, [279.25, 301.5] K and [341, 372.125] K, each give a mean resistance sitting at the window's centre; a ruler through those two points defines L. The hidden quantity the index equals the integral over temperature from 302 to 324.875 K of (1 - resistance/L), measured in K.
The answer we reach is 7.79 K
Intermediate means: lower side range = 1.88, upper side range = 2.22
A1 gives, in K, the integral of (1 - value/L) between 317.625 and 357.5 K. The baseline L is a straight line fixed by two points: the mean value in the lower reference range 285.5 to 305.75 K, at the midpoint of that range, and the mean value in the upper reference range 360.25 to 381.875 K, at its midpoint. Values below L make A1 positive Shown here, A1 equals -0.3 K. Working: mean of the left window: 1.75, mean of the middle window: 2.05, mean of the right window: 2.25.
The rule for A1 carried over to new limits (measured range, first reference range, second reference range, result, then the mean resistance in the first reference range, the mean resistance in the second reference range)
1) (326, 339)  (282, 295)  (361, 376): 0.72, 1.95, 2.26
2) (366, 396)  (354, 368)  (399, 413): 0.45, 2.26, 2.2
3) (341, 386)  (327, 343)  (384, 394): -2.77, 2.01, 2.15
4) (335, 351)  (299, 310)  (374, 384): -3.37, 1.19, 2.21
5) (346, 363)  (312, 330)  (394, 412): -2.67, 1.71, 2.22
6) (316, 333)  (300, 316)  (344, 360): -4.33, 1.09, 2.21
